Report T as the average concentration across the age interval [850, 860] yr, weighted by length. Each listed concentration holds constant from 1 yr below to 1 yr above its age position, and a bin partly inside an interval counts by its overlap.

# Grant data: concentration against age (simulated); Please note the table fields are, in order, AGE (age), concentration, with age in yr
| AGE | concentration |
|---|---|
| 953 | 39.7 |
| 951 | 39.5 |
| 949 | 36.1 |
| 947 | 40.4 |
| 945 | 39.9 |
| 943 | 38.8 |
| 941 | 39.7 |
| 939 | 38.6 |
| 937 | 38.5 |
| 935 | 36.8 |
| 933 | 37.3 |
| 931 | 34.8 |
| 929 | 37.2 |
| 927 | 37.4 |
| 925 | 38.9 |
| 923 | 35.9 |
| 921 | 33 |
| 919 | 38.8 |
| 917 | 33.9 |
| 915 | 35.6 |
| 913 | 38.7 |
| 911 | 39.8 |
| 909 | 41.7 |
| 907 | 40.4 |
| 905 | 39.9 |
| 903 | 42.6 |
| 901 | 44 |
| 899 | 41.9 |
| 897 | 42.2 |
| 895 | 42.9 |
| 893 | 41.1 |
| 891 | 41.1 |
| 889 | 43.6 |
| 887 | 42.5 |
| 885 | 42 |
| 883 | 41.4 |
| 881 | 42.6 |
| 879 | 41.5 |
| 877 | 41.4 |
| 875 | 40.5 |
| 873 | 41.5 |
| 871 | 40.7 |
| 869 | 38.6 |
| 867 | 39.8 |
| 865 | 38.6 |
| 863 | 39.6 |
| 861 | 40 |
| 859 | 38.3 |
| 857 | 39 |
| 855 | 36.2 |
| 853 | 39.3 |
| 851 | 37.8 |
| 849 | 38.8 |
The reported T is 38.1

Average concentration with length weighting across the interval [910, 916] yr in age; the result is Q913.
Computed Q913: 38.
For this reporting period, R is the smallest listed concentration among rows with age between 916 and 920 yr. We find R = 33.9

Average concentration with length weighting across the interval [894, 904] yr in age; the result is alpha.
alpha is 42.7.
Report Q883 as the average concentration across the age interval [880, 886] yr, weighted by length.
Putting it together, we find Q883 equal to 42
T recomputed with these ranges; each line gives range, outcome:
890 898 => 41.8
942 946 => 39.3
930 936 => 36.3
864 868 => 39.2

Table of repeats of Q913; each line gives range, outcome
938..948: 39.5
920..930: 36.5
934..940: 38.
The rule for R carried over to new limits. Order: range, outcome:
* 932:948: 36.8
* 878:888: 41.4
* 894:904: 41.9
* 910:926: 33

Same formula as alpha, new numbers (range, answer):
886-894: 42.1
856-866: 39.1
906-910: 41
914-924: 35.4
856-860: 38.6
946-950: 38.2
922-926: 37.4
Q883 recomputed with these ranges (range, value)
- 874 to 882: 41.5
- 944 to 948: 40.1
